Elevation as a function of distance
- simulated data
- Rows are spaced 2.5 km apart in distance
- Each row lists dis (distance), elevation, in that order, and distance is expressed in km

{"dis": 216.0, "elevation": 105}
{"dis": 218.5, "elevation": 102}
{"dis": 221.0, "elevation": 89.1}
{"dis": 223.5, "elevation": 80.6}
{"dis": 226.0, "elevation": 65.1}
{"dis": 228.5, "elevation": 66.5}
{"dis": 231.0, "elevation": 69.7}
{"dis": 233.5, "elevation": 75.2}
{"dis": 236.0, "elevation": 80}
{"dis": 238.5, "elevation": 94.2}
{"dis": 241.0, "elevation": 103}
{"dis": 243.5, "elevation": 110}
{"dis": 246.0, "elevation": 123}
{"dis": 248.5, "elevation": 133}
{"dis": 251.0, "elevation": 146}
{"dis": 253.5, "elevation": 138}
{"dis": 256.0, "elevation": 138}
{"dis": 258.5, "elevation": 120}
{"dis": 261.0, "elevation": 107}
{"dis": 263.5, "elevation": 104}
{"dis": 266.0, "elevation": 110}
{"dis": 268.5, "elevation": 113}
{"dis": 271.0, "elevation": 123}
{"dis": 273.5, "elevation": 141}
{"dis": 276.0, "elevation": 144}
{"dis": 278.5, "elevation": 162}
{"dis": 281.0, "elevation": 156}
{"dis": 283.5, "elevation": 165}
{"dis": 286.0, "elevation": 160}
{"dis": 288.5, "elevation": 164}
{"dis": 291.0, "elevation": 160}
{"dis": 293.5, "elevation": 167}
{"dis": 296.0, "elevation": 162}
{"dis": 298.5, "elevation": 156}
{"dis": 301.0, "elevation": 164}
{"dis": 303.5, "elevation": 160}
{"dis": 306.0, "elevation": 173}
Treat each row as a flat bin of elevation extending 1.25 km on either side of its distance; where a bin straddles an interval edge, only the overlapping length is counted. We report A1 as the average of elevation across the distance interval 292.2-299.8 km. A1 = 162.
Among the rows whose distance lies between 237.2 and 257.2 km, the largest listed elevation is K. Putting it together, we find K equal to 146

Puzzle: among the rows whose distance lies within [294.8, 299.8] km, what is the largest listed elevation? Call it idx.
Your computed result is 162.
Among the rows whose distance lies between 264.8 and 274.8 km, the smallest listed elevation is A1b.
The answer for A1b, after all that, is 110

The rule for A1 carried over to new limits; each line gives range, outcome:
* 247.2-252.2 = 139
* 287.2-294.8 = 164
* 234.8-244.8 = 97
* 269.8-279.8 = 143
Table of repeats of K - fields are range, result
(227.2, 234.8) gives 75.2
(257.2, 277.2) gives 144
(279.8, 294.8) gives 167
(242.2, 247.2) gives 123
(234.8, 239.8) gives 94.2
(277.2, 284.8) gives 165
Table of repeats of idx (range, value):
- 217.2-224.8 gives 102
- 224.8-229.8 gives 66.5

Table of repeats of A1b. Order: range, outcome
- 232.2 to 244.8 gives 75.2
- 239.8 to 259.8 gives 103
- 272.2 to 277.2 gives 141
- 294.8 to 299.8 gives 156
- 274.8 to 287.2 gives 144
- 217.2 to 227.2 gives 65.1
